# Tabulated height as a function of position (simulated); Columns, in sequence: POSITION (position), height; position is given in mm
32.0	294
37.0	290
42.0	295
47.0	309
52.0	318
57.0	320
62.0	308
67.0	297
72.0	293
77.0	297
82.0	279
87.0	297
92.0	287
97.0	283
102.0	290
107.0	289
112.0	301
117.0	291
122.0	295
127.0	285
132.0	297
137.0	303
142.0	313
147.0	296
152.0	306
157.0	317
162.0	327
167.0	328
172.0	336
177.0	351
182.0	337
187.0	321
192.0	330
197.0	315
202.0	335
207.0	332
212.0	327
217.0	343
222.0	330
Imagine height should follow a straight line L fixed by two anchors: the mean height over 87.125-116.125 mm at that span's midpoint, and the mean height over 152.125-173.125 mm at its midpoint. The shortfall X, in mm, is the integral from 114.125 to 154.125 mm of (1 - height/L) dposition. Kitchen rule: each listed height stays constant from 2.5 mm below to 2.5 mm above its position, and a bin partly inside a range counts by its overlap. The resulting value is 1.3 mm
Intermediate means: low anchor 291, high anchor 324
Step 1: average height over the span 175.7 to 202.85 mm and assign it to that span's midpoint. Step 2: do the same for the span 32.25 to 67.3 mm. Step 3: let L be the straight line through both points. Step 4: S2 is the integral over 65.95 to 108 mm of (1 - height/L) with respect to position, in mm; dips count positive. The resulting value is 2.9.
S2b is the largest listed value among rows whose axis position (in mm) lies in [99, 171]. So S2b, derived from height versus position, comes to 328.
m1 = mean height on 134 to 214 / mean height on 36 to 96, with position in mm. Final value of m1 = 1.08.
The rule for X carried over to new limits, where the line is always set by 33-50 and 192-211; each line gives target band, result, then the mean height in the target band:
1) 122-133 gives 0.80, 291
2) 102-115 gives 0.70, 294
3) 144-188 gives -0.43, 324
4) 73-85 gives 0.63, 289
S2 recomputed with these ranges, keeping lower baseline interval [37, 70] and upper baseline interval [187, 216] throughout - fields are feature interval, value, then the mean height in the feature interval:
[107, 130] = 1.7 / 293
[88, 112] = 1.8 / 289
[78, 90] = 0.8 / 289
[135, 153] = 0.9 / 304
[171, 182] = -0.6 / 343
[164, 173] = -0.2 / 331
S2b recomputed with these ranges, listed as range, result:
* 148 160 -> 317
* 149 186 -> 351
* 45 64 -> 320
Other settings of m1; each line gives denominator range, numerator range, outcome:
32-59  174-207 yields 1.09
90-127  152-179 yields 1.13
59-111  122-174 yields 1.06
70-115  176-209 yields 1.14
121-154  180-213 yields 1.10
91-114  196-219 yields 1.14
